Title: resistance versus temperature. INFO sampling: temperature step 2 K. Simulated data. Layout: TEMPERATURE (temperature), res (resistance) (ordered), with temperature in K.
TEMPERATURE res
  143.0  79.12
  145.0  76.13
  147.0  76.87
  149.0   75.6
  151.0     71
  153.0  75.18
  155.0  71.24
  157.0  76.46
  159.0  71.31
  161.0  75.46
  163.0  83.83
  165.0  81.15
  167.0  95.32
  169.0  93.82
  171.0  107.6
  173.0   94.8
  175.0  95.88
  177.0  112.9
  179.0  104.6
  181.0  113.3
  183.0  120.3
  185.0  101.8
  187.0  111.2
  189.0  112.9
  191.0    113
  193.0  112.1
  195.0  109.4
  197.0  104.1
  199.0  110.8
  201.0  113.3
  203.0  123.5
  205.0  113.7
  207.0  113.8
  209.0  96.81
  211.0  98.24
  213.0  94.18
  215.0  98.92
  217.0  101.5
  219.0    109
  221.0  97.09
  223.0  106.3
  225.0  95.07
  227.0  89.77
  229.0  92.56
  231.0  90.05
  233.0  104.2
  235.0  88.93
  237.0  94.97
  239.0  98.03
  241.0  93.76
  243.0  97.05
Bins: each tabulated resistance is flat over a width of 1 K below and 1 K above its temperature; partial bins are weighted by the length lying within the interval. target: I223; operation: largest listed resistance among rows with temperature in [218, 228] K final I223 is 109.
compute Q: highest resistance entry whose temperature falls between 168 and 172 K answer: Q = 107.6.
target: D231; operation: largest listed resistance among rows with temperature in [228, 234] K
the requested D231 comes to 104.2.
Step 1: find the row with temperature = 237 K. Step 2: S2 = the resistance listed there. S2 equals 94.97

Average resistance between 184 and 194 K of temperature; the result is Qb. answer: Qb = 110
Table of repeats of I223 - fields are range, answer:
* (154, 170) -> 95.32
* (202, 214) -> 123.5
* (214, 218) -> 101.5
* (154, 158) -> 76.46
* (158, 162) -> 75.46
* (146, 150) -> 76.87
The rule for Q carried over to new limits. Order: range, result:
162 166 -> 83.83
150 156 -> 75.18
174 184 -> 120.3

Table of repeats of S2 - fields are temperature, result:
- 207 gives 113.8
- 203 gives 123.5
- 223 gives 106.3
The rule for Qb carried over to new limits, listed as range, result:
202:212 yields 109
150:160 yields 73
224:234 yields 94.3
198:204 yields 116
